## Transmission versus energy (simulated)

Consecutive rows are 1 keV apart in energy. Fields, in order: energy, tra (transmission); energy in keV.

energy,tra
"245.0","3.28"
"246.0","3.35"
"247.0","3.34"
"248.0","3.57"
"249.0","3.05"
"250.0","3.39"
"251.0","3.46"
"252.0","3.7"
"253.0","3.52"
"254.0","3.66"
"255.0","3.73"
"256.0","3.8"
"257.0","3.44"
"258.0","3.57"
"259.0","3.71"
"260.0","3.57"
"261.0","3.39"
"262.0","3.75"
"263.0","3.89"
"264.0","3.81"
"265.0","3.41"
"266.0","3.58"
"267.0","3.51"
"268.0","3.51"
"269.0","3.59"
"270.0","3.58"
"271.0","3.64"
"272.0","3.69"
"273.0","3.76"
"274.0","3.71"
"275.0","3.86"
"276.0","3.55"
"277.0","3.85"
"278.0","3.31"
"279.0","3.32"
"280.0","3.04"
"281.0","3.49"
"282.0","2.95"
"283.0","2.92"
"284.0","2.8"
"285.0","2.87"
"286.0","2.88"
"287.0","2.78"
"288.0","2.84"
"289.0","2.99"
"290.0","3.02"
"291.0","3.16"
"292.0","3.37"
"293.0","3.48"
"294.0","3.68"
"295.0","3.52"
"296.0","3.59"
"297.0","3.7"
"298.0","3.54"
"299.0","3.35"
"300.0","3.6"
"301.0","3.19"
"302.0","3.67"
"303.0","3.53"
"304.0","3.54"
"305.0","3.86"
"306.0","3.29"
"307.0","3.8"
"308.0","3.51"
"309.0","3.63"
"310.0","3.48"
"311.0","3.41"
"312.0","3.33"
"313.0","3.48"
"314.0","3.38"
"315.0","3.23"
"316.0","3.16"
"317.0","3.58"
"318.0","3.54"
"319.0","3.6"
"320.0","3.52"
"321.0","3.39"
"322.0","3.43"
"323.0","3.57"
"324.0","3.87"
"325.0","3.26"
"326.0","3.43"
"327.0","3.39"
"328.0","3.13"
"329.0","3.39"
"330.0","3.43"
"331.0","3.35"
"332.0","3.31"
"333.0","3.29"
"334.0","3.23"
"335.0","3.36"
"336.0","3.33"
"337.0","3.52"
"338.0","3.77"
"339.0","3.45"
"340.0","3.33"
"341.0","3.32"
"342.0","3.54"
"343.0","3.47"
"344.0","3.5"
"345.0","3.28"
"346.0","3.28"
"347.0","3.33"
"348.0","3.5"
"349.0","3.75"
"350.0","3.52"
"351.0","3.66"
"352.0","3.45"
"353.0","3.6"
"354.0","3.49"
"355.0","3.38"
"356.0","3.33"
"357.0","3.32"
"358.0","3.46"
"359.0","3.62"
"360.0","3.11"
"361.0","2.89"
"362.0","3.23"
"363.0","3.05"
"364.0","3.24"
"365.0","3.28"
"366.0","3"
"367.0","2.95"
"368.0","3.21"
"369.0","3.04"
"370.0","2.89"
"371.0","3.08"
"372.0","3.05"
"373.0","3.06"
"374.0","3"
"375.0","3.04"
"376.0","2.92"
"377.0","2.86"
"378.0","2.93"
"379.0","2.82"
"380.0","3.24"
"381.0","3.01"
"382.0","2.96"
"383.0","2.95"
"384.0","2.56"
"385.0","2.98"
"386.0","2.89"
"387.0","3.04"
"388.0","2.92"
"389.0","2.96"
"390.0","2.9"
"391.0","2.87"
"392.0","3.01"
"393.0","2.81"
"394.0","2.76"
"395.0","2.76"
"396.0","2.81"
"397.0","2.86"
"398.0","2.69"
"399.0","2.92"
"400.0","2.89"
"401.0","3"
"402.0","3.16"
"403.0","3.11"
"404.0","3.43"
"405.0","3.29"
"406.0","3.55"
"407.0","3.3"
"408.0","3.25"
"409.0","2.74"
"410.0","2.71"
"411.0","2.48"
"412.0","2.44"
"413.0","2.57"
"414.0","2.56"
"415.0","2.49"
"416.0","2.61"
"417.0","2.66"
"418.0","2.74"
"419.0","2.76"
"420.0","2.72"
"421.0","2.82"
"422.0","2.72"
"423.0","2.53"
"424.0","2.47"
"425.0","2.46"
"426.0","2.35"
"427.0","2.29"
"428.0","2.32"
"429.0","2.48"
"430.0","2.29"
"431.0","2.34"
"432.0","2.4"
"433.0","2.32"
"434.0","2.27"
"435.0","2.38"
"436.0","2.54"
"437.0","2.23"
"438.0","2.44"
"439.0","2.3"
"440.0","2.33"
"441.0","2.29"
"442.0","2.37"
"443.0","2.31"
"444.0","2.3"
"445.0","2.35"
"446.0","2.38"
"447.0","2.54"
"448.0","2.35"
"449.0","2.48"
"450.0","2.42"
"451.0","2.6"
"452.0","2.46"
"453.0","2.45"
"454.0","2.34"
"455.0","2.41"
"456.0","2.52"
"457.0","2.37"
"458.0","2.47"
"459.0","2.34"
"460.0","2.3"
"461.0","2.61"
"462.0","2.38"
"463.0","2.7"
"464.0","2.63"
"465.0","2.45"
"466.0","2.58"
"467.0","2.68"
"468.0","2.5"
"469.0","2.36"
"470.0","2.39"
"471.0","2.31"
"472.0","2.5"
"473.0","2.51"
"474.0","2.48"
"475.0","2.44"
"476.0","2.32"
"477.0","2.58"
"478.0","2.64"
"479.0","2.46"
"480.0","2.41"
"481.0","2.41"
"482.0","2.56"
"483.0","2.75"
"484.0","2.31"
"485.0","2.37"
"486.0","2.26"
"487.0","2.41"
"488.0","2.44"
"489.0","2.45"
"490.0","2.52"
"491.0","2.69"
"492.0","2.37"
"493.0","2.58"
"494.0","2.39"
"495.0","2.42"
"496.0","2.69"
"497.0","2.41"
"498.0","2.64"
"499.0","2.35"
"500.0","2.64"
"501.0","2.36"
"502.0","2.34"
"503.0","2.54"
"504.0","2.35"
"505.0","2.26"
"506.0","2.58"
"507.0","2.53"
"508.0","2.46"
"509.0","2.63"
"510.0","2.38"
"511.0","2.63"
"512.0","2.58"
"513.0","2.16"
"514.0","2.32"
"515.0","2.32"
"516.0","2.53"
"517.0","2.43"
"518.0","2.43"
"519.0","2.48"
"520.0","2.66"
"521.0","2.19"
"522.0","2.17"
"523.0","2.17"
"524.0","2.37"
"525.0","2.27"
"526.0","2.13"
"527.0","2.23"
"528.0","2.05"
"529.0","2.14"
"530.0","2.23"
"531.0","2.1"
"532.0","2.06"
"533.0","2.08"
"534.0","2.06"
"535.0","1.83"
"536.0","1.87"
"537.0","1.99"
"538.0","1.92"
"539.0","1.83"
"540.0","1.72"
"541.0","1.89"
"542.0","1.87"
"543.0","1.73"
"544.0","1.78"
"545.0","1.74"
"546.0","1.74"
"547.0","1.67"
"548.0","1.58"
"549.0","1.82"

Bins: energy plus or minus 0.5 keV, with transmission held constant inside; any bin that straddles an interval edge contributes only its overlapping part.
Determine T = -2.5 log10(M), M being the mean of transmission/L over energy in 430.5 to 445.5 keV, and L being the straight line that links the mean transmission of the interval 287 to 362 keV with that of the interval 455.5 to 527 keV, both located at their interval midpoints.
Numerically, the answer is 0.18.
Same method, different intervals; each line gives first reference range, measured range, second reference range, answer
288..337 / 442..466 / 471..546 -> 0.08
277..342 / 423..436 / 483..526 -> 0.17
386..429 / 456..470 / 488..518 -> 0.05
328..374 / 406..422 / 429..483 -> 0.02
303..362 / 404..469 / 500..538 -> 0.11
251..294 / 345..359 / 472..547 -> -0.14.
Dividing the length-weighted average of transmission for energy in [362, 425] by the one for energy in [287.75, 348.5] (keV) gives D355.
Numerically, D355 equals 0.8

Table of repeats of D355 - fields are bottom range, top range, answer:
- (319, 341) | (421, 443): 0.70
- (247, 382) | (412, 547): 0.70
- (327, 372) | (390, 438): 0.81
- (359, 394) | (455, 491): 0.82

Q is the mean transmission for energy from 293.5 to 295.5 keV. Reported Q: 3.6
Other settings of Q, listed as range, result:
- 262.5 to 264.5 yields 3.85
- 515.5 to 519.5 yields 2.47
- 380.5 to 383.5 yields 2.97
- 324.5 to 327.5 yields 3.36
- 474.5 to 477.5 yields 2.45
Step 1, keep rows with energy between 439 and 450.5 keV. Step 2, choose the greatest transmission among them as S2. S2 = 2.54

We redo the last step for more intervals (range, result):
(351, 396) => 3.66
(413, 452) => 2.82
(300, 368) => 3.87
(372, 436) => 3.55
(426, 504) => 2.75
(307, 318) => 3.8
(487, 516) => 2.69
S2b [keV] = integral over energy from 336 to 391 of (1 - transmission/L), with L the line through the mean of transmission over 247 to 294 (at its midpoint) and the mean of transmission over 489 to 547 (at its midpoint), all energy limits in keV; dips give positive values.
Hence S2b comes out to -3.9 keV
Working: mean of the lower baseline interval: 3.43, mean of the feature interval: 3.2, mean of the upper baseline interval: 2.26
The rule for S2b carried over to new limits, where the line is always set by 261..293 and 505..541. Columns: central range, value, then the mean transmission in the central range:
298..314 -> -1.3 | 3.51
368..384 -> -0.4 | 2.98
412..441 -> 2.3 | 2.47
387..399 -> -0.1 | 2.86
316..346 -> -2.9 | 3.43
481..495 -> -0.4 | 2.47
